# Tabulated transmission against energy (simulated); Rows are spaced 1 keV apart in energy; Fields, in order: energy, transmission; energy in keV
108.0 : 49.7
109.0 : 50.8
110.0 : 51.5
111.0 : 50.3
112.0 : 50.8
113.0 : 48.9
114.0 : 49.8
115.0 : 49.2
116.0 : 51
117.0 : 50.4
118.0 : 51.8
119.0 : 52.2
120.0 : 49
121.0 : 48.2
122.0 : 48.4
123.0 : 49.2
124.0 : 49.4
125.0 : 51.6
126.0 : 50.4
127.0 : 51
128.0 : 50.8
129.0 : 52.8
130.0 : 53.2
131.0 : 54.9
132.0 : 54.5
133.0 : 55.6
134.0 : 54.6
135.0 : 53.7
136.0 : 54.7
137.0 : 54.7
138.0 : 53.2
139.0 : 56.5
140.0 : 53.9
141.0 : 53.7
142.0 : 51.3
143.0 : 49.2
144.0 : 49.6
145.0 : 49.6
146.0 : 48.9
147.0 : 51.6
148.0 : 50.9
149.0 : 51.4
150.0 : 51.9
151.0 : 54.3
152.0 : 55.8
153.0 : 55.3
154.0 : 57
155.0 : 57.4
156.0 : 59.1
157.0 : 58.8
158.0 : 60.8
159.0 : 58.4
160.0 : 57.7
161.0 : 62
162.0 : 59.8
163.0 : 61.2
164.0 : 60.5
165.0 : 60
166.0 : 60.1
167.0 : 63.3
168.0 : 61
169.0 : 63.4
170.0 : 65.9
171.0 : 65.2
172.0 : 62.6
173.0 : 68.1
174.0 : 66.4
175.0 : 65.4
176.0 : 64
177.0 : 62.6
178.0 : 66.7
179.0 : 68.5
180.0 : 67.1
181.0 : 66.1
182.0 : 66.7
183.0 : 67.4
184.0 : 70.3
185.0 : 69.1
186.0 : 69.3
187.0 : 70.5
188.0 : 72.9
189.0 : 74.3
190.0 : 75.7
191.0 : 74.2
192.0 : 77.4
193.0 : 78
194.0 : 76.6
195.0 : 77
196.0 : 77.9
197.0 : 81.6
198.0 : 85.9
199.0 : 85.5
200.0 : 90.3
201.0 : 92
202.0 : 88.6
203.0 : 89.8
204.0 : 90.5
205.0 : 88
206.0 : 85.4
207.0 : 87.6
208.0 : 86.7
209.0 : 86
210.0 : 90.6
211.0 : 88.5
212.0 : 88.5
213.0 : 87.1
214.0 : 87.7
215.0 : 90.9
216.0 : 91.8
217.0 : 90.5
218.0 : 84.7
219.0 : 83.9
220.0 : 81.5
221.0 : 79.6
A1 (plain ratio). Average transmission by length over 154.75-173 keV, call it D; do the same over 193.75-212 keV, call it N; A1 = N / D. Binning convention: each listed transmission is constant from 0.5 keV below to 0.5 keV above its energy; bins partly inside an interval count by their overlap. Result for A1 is 1.41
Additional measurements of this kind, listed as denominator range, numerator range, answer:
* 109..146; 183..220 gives 1.60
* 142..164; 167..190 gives 1.21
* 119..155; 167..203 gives 1.38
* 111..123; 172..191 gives 1.37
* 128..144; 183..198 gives 1.40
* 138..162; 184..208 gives 1.48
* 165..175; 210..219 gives 1.39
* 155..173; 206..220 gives 1.43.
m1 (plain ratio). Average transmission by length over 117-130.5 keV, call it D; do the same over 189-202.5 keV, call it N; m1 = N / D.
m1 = 1.6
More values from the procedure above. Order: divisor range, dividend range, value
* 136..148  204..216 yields 1.69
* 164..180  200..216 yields 1.38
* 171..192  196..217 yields 1.28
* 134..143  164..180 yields 1.19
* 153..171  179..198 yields 1.21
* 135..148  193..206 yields 1.63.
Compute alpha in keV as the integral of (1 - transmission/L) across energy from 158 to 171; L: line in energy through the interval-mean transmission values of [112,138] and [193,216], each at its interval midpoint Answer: 1.4 keV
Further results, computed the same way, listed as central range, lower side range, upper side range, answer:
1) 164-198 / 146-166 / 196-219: 1.3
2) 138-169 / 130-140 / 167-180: 1.8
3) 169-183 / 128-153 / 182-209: 0.9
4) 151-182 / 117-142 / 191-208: 3.2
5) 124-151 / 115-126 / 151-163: 0.7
